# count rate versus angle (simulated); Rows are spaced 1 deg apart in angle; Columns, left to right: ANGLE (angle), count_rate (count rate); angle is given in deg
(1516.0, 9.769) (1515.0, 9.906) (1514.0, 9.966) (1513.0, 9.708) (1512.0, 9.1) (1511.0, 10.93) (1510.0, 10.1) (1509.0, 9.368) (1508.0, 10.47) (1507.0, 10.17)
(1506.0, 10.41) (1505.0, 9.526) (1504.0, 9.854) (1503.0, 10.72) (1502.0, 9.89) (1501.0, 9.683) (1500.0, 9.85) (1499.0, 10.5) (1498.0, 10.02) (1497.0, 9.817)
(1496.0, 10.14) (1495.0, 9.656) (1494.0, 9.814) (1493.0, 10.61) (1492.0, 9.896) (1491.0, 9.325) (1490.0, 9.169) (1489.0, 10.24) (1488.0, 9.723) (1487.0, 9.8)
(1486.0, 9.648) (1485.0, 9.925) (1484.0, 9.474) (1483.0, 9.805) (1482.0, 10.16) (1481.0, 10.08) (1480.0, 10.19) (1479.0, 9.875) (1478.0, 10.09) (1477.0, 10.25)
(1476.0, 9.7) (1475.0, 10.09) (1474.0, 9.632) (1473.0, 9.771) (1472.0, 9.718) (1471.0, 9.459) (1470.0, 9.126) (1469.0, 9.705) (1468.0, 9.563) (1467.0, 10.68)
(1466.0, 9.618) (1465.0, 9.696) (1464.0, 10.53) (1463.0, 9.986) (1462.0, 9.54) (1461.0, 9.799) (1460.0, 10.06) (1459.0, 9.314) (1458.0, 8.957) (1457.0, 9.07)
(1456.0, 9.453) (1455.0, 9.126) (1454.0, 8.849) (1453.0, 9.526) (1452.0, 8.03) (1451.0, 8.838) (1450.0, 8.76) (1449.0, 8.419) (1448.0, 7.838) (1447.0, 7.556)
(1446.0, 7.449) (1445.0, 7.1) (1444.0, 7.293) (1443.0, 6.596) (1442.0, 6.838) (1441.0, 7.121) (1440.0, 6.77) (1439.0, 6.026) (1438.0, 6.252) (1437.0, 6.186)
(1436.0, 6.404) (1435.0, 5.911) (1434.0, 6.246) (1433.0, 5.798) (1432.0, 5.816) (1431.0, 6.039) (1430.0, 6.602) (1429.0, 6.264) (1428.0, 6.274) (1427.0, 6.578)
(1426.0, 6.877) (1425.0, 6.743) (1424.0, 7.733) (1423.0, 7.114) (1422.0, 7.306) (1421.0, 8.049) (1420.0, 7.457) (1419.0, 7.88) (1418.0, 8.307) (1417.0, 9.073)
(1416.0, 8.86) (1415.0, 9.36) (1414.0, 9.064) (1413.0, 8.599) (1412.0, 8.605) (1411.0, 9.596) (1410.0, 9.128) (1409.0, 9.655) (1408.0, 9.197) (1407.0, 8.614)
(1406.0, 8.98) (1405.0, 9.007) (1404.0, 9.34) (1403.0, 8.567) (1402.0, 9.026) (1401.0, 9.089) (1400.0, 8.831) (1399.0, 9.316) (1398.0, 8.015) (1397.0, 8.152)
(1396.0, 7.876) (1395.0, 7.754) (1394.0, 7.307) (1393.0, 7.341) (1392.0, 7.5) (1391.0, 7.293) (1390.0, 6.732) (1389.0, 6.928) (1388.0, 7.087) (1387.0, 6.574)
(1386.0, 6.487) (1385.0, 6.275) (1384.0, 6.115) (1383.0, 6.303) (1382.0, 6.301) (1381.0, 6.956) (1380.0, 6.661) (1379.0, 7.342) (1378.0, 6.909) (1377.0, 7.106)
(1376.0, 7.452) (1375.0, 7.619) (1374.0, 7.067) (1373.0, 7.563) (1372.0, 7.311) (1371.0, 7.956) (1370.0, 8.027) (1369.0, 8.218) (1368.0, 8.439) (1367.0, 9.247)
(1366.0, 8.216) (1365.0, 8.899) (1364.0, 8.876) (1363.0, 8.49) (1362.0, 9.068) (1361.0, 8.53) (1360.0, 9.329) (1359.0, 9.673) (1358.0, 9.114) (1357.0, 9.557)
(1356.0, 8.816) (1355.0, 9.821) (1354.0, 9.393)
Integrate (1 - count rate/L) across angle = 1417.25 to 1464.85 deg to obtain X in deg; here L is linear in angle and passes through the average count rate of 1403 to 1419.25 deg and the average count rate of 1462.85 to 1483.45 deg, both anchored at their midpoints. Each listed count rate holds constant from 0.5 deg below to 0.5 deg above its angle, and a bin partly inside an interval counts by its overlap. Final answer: 8.7 deg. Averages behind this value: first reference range 8.96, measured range 7.7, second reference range 9.89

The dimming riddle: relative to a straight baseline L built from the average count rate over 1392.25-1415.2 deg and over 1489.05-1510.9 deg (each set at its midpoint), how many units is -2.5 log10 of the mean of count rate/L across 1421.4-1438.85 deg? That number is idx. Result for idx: 0.36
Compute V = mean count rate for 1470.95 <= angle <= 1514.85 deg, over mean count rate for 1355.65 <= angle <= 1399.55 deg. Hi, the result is 1.28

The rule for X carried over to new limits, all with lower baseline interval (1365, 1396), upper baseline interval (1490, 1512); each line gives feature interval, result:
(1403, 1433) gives 0.50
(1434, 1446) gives 2.81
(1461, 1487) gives -1.28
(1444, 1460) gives 0.63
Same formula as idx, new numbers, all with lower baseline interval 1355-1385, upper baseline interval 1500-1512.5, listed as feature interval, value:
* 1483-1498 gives 0.00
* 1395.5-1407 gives -0.04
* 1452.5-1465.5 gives -0.03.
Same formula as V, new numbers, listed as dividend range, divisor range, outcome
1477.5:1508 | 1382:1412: 1.25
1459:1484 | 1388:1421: 1.17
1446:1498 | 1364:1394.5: 1.30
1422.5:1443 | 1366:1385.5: 0.88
